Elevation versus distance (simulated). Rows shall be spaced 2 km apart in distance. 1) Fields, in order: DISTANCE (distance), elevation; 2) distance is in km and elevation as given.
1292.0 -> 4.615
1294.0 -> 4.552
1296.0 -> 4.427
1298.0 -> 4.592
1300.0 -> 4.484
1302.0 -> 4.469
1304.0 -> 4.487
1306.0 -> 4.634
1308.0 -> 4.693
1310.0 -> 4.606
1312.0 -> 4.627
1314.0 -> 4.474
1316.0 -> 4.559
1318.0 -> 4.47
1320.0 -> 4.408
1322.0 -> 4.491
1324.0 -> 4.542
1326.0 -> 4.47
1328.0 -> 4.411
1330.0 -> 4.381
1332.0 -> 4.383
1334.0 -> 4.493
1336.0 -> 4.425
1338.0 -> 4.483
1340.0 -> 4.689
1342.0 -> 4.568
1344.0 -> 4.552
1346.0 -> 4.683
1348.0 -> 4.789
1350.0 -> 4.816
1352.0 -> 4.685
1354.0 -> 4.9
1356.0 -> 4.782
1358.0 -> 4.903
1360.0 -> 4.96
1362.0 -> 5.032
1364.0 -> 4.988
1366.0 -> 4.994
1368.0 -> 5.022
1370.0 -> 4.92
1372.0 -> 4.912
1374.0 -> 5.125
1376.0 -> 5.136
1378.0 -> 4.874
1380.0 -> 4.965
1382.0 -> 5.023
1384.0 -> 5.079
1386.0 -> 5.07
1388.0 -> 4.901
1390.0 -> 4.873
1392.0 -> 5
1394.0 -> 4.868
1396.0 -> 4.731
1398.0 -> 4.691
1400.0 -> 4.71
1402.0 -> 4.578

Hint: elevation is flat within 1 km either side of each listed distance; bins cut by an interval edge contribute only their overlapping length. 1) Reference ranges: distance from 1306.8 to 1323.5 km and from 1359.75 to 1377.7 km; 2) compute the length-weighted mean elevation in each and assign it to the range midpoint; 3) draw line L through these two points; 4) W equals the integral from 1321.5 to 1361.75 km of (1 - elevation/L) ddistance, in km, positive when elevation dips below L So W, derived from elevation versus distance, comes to 1.2 km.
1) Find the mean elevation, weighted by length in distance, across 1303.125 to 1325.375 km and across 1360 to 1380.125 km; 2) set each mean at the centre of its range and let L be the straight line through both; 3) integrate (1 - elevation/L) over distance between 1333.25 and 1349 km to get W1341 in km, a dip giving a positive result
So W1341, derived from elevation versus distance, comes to 0.58 km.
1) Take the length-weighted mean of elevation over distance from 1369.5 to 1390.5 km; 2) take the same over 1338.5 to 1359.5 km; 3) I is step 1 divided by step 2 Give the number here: 1.05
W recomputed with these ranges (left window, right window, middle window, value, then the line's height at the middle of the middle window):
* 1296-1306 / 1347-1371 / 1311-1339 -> 1.2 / 4.67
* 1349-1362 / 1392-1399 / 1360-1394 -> -1.2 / 4.82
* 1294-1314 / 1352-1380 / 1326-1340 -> 0.9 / 4.74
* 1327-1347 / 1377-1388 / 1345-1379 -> -1.0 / 4.77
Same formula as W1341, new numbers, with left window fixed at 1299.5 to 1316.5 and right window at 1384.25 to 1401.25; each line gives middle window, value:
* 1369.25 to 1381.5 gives -0.5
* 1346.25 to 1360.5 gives -0.3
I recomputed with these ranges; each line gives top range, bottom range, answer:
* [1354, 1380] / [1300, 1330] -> 1.10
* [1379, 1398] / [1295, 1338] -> 1.10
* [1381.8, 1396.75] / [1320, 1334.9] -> 1.11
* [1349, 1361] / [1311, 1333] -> 1.08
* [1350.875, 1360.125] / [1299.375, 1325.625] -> 1.07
